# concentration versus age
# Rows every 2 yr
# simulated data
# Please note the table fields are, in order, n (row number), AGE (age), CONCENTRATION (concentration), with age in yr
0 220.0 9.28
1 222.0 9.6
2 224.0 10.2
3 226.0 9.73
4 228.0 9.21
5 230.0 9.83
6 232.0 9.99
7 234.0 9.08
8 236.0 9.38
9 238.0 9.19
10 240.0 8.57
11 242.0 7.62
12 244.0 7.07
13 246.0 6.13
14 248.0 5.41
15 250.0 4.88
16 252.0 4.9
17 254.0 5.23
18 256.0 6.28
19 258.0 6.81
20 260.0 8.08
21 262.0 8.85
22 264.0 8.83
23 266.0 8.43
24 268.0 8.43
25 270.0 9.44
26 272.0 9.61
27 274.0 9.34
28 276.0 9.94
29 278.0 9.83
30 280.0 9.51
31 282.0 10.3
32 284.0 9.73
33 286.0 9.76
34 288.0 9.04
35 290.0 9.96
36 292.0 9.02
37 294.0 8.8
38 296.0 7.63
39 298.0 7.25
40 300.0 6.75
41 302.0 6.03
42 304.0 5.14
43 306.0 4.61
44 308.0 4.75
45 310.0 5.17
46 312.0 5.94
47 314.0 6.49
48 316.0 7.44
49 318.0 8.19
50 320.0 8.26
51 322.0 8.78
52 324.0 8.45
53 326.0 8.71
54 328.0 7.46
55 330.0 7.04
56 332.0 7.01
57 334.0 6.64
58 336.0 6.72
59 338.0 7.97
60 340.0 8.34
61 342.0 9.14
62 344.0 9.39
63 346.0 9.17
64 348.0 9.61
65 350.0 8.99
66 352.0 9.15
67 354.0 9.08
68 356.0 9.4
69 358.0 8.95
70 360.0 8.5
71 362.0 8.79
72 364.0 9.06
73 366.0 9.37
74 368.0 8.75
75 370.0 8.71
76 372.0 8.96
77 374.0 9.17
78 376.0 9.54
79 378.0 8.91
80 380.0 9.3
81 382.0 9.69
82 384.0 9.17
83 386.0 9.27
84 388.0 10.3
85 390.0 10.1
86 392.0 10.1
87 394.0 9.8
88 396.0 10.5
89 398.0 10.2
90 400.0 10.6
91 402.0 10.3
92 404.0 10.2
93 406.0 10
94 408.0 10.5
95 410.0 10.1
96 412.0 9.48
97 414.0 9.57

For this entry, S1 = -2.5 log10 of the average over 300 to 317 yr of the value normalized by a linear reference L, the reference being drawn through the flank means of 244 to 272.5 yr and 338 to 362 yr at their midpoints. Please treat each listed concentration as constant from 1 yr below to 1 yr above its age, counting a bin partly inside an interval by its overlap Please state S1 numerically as 0.383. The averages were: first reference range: 7.19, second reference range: 9.01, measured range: 5.76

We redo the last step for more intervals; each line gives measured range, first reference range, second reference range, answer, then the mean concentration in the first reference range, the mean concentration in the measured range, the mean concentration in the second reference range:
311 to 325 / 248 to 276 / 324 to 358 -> 0.071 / 7.63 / 7.65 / 8.38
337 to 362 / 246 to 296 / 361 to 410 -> 0.030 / 8.29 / 8.97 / 9.65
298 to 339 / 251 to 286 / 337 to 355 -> 0.268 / 8.48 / 6.89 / 8.98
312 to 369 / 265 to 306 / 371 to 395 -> 0.098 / 8.6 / 8.34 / 9.53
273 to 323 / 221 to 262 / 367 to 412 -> 0.086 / 7.88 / 7.91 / 9.73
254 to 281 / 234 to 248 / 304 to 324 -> -0.160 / 7.89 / 8.59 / 6.64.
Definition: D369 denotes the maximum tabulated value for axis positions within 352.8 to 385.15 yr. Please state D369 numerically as 9.69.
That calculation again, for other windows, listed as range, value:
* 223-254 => 10.2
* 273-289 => 10.3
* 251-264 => 8.85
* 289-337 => 9.96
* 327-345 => 9.39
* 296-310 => 7.63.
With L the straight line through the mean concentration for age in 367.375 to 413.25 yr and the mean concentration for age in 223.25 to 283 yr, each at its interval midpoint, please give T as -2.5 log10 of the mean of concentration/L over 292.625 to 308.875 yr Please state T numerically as 0.34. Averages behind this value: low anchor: 8.33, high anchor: 9.73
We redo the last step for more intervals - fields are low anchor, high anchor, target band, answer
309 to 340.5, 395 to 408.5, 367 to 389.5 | 0.019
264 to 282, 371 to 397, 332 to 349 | 0.148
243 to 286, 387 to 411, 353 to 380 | 0.077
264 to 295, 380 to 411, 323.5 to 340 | 0.274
